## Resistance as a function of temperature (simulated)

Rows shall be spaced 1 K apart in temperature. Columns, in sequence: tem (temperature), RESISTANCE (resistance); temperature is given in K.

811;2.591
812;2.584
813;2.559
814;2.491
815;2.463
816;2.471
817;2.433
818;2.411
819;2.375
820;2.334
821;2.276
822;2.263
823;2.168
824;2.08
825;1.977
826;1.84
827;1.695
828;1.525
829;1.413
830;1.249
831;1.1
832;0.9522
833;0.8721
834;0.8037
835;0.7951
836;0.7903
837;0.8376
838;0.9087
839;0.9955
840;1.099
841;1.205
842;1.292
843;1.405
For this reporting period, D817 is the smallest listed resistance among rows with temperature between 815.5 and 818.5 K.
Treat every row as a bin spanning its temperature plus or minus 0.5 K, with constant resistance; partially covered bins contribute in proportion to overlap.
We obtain 2.411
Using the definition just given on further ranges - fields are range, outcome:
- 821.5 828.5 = 1.525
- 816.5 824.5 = 2.08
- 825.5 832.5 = 0.9522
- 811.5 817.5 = 2.433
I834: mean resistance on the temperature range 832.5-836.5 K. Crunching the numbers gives 0.815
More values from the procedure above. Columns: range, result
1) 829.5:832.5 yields 1.1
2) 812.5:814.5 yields 2.53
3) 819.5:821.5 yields 2.3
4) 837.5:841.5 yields 1.05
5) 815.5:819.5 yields 2.42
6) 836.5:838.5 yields 0.873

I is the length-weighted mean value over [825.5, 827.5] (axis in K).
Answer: 1.77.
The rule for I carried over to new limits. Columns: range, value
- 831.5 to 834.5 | 0.876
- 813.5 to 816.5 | 2.48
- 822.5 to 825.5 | 2.08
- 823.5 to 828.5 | 1.82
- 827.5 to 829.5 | 1.47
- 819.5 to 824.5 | 2.22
